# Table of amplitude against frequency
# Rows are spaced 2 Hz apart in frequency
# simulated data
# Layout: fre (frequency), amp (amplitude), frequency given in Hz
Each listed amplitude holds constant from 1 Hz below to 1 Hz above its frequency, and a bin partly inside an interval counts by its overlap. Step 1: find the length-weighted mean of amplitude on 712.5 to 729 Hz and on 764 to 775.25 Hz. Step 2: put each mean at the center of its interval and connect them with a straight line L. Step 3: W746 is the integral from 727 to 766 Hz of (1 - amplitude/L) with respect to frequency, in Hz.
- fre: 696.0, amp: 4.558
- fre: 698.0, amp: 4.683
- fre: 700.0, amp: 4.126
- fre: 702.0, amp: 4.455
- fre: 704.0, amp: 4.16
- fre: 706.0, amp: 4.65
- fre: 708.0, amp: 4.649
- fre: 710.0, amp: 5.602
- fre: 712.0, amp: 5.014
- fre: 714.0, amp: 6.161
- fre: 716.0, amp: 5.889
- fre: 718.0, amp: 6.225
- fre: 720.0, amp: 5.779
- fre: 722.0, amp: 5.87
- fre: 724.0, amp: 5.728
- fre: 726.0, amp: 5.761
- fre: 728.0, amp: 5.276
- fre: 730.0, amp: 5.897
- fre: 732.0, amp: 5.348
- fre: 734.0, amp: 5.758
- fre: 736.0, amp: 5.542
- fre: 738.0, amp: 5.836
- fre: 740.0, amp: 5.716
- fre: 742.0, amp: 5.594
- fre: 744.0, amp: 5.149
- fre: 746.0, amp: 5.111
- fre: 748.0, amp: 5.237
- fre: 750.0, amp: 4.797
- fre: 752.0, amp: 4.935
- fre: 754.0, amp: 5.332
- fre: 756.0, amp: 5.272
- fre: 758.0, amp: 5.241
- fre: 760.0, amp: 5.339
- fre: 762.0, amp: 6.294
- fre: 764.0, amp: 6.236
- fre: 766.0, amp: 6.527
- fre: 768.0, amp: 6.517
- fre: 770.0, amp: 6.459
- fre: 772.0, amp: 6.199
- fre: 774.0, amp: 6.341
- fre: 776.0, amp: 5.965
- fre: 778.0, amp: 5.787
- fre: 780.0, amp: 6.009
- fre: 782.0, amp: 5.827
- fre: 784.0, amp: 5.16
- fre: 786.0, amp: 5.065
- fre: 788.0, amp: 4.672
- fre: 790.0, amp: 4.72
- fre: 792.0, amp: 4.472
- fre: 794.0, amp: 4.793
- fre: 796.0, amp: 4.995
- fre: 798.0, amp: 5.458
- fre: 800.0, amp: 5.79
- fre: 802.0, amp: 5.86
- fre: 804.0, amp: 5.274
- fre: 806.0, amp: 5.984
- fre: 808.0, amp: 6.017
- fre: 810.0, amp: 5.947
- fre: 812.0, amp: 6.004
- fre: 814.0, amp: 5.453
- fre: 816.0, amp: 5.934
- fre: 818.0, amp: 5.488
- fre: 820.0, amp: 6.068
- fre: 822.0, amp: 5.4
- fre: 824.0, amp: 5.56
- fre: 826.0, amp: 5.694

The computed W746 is 3.9 Hz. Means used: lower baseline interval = 5.81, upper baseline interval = 6.38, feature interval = 5.5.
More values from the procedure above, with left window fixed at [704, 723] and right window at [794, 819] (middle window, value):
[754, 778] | -1.8 Hz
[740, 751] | 0.6 Hz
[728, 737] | -0.2 Hz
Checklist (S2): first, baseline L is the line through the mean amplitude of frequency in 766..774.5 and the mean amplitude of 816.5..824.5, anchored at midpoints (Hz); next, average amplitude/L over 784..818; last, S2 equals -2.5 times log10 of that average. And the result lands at 0.10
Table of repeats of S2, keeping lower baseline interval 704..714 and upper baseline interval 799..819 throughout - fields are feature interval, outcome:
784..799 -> 0.153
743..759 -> 0.042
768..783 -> -0.111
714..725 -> -0.164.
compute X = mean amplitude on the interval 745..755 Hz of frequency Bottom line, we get 5.08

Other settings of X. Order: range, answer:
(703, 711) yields 4.77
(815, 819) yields 5.71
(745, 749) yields 5.17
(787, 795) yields 4.66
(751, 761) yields 5.22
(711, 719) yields 5.82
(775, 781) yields 5.92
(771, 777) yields 6.17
